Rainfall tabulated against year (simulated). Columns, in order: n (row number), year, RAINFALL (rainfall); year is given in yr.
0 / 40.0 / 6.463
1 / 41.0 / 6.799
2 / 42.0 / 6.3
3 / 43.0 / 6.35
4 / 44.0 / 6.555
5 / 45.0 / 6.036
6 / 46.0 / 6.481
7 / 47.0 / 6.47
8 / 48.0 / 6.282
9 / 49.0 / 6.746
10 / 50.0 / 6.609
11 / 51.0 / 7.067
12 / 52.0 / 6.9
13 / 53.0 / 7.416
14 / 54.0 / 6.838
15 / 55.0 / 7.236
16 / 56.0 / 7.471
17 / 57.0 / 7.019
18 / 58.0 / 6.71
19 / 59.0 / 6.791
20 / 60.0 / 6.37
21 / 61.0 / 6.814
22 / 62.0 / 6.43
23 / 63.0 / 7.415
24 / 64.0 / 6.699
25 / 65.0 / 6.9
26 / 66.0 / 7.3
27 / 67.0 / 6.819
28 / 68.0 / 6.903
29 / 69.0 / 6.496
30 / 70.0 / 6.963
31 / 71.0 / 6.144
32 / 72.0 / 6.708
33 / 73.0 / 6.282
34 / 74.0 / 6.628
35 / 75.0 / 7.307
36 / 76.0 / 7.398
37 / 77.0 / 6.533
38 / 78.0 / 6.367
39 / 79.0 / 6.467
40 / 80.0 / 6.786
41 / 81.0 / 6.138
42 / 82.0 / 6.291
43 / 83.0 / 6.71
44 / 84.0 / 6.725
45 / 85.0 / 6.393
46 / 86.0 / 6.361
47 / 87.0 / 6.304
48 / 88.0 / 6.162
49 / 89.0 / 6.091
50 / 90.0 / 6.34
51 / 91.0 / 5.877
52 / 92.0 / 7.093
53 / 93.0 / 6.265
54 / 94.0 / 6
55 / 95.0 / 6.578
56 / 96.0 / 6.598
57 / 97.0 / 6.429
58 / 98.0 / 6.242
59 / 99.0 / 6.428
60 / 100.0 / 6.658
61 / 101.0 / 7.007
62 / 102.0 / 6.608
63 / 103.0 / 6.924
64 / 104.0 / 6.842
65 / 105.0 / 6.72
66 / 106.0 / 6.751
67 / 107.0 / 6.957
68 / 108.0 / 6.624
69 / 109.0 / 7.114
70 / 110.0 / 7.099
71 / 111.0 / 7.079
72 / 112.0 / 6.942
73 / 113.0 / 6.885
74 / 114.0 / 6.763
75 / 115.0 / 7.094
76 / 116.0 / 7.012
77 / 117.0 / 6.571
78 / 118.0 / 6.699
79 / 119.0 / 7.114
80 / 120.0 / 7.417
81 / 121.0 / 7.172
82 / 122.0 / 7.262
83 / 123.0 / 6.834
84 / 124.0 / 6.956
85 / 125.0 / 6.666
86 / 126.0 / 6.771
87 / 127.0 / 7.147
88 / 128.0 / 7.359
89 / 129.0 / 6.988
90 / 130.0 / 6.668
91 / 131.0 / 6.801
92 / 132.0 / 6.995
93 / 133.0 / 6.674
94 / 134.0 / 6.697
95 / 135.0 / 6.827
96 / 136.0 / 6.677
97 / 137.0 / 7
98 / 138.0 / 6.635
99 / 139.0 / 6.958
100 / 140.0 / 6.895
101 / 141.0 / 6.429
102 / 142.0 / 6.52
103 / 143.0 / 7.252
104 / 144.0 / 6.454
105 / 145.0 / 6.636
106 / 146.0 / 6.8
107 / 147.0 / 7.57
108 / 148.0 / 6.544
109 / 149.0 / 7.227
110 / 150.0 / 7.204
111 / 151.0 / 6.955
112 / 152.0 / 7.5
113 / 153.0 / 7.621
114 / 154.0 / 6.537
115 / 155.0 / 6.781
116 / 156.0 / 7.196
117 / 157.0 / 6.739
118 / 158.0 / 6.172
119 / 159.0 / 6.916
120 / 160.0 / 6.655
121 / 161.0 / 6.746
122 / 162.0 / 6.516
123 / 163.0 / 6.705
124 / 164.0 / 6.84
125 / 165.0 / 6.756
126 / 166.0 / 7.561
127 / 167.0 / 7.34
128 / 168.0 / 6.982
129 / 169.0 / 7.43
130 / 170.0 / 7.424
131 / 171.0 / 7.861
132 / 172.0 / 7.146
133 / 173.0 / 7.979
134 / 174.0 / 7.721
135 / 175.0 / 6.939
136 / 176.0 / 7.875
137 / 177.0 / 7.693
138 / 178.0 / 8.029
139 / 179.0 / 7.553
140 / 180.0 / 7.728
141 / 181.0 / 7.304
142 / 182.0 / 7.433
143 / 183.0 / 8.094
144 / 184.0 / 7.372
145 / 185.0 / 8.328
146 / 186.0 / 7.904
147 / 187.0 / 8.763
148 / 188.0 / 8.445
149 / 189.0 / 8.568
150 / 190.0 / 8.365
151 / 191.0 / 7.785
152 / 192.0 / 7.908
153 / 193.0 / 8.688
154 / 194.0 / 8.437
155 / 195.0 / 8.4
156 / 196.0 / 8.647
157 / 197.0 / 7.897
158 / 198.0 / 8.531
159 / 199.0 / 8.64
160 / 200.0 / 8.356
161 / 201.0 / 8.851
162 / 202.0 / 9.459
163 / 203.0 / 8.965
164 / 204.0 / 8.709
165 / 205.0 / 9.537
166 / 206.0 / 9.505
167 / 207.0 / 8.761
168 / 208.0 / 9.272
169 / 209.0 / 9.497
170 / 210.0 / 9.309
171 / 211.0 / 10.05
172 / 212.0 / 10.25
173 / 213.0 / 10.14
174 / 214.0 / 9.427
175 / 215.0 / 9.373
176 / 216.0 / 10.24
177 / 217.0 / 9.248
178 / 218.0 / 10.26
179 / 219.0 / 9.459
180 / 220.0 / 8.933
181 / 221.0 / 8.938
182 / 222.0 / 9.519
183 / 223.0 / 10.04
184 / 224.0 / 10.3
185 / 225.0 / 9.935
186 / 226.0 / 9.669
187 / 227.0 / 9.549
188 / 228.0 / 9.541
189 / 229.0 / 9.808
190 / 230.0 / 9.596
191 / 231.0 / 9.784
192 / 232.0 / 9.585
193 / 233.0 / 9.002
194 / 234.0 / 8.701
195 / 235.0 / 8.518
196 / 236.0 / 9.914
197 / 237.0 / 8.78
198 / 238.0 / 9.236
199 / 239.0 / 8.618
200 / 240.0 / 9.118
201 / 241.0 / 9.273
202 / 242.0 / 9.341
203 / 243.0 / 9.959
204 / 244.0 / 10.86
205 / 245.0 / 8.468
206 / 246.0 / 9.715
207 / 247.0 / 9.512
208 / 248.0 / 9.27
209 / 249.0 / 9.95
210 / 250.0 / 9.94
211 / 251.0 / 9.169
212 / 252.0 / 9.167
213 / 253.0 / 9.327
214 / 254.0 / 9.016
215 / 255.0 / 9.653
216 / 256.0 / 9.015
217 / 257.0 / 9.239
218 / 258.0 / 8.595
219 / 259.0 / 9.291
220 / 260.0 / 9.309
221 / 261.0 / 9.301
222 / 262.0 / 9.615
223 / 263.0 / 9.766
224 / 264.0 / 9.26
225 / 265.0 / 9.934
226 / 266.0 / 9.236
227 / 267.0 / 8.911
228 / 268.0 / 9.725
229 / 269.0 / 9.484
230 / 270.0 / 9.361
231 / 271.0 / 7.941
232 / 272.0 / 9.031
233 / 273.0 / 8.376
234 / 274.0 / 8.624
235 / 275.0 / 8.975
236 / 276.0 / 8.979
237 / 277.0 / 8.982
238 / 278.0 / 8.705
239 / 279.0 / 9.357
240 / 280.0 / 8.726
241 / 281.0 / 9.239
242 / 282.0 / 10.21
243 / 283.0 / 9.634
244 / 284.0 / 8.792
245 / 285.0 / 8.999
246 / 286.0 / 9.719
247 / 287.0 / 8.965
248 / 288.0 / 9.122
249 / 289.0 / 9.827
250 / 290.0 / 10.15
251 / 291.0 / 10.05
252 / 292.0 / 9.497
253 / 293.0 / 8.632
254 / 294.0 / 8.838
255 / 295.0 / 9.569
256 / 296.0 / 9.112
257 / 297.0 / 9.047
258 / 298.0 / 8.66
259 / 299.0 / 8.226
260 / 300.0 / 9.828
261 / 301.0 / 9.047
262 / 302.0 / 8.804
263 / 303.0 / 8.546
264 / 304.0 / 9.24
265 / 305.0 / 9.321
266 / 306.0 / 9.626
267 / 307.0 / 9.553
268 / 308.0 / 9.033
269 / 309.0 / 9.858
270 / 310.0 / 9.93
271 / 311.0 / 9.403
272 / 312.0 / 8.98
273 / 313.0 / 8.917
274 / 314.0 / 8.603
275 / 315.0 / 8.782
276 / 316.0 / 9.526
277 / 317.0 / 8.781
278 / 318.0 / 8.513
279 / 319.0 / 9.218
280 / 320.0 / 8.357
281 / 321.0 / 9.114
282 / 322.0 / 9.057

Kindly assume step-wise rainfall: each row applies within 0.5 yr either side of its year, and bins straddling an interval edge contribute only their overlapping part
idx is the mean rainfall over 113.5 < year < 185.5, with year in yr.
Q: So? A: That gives 7.08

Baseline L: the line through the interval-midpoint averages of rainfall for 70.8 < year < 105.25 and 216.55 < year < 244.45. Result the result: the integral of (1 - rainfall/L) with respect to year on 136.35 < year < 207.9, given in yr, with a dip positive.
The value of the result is 5.9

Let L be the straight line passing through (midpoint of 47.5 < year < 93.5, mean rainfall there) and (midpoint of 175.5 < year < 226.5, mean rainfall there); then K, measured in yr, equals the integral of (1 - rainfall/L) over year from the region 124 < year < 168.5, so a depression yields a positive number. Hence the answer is 5.8 yr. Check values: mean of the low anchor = 6.69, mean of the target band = 6.89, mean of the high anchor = 8.83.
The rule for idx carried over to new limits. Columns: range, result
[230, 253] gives 9.36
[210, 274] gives 9.41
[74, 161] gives 6.77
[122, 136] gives 6.88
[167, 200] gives 7.93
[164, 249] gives 8.78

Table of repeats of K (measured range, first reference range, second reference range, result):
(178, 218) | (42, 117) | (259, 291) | -2.3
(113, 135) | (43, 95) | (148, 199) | 0.6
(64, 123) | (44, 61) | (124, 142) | 0.9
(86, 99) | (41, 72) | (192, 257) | 1.7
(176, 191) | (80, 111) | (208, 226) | 1.5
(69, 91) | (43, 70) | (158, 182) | 1.2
